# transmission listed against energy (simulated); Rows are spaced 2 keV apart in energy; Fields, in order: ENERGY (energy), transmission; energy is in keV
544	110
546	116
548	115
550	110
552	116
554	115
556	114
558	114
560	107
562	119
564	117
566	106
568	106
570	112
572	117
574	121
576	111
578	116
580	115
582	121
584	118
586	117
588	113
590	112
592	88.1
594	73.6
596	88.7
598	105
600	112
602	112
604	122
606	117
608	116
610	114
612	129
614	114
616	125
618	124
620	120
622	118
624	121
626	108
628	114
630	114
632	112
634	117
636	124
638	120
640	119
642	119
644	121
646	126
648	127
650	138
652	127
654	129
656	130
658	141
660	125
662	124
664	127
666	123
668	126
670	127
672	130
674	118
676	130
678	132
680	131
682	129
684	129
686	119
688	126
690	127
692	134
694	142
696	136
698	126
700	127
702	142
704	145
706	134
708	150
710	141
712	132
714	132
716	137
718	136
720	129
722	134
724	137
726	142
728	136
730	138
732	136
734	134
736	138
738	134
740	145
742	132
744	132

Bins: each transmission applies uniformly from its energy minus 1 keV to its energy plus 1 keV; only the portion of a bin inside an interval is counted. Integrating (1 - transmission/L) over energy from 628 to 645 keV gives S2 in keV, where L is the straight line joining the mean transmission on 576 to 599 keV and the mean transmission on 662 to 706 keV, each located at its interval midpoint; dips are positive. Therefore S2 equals 0.0 keV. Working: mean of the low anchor 106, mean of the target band 118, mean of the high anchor 130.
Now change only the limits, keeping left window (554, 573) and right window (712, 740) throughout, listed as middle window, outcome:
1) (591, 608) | 2.1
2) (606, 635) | 0.8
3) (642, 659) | -0.6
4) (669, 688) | 0.3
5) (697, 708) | -0.3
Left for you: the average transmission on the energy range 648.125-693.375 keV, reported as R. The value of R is 128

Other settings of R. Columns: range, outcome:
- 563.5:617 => 112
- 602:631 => 118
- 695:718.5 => 137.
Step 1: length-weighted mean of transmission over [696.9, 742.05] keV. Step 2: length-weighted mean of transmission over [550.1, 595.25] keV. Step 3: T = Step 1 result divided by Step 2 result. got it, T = 1.2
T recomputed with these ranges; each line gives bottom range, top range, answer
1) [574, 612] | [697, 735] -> 1.23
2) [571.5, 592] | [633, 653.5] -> 1.08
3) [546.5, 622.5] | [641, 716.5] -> 1.16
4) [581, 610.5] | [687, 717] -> 1.25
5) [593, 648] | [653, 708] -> 1.13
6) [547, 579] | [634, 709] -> 1.14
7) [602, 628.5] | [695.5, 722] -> 1.15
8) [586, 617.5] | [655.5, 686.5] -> 1.16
